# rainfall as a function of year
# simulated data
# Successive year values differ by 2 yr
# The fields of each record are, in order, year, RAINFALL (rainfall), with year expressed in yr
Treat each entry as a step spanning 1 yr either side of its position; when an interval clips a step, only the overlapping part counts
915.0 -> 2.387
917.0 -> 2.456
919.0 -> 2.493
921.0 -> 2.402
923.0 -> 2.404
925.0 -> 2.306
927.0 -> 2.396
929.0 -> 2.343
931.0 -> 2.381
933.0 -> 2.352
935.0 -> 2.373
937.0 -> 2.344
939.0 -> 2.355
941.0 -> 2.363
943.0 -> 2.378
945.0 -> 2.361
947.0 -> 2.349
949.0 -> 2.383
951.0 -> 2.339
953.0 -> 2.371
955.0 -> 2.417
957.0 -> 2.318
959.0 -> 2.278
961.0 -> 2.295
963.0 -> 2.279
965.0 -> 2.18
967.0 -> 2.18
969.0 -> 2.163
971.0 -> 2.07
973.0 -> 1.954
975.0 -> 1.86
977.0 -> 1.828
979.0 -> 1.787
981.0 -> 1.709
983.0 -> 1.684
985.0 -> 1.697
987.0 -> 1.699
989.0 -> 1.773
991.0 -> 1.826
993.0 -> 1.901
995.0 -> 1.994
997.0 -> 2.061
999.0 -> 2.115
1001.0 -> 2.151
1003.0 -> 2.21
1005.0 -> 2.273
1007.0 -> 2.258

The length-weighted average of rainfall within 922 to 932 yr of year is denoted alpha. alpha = 2.37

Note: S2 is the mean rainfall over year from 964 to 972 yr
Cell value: 2.15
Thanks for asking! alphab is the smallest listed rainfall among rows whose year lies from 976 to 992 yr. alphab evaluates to 1.684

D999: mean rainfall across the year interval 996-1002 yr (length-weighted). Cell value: 2.11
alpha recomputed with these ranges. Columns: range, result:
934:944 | 2.36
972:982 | 1.83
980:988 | 1.7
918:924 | 2.43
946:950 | 2.37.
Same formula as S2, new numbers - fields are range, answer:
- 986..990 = 1.74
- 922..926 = 2.35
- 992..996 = 1.95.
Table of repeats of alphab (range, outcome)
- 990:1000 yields 1.826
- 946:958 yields 2.318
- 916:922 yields 2.402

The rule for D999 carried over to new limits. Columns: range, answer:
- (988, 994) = 1.83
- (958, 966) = 2.26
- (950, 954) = 2.35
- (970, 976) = 1.96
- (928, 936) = 2.36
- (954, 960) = 2.34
